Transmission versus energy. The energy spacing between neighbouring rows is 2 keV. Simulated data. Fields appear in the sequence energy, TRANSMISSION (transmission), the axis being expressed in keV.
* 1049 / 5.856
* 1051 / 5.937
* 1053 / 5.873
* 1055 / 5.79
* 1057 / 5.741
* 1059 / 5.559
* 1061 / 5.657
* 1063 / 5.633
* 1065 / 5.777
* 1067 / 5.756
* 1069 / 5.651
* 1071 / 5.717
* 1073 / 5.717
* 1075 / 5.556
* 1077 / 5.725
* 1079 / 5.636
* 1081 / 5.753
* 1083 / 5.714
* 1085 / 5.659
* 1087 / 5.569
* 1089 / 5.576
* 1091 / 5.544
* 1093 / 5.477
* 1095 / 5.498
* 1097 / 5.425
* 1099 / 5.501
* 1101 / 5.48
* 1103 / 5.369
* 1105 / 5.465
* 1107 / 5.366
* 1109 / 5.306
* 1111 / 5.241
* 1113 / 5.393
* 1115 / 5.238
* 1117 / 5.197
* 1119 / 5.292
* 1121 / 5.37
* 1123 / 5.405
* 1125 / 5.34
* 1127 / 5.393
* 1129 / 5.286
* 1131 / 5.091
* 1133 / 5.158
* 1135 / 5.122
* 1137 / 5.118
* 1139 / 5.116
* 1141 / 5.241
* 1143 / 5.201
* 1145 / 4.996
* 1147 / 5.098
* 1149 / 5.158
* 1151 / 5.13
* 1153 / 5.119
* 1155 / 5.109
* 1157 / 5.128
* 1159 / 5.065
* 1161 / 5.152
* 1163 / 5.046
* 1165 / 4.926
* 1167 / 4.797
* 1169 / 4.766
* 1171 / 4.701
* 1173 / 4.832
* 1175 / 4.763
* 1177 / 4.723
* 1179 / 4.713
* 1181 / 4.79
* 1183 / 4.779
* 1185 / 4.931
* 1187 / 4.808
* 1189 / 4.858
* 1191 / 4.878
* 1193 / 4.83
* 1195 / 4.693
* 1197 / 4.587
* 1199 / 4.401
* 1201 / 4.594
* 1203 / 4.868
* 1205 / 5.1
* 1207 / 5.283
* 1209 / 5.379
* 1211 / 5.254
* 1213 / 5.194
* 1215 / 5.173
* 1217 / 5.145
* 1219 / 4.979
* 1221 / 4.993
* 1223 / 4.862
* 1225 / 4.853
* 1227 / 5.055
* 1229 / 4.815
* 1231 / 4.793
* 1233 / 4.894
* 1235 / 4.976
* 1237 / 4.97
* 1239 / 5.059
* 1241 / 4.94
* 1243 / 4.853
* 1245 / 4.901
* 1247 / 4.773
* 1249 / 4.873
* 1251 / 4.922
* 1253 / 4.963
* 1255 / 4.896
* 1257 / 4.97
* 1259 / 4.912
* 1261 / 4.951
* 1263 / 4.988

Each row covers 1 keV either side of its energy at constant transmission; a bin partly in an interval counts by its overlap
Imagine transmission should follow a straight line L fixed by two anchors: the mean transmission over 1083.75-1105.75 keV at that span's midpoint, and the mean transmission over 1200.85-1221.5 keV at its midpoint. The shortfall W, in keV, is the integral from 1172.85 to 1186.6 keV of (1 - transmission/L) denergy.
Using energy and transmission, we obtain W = 1.13 keV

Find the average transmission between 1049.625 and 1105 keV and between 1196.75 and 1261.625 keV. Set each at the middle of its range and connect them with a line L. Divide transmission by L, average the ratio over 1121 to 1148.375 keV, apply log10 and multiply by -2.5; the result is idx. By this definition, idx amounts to 0.04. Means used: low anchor 5.64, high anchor 4.95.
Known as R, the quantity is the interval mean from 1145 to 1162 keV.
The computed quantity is 5.11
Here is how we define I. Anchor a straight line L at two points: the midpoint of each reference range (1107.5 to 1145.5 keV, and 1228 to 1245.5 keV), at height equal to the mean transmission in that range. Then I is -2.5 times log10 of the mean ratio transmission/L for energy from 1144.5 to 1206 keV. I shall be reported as 0.05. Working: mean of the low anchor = 5.24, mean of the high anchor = 4.91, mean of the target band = 4.88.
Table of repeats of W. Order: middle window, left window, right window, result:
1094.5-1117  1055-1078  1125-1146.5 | 0.1 keV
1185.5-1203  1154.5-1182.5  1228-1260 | 0.6 keV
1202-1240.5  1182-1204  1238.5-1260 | -1.6 keV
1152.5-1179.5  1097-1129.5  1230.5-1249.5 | 1.3 keV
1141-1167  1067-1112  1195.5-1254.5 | 0.9 keV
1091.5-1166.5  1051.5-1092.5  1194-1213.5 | 1.6 keV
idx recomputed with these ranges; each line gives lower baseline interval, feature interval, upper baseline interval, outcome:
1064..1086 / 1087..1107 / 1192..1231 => 0.02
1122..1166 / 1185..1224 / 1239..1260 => 0.02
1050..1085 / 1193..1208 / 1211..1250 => 0.07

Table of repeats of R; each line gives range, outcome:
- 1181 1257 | 4.92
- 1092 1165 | 5.25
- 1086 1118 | 5.42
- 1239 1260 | 4.91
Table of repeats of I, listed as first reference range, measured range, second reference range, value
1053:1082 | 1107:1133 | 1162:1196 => -0.003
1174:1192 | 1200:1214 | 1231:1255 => -0.054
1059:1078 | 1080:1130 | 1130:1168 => -0.004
